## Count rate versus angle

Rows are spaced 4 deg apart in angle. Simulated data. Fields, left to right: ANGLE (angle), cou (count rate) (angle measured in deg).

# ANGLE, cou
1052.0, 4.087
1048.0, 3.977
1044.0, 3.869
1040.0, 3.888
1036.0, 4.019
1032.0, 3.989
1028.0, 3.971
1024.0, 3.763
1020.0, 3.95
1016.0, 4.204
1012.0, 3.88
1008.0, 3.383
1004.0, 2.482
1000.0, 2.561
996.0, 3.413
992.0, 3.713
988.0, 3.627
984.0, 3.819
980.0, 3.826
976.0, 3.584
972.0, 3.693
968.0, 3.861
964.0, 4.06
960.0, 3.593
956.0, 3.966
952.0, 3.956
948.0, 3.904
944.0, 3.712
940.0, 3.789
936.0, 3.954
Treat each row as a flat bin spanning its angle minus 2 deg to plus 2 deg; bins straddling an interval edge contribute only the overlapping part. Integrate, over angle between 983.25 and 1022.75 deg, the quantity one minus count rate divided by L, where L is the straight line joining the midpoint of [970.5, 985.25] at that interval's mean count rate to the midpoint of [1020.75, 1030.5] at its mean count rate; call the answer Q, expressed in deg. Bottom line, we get 3.2 deg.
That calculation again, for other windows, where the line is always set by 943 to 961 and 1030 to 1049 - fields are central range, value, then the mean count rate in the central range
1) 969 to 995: 1.2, 3.7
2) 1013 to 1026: -0.1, 3.97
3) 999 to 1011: 3.0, 2.92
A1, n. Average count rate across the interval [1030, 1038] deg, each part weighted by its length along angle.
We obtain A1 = 4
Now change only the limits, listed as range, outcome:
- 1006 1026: 3.84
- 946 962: 3.85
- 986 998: 3.58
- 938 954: 3.84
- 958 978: 3.76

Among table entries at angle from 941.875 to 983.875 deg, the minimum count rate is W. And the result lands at 3.584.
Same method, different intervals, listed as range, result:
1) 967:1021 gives 2.482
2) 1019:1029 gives 3.763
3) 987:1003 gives 2.561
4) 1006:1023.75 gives 3.383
